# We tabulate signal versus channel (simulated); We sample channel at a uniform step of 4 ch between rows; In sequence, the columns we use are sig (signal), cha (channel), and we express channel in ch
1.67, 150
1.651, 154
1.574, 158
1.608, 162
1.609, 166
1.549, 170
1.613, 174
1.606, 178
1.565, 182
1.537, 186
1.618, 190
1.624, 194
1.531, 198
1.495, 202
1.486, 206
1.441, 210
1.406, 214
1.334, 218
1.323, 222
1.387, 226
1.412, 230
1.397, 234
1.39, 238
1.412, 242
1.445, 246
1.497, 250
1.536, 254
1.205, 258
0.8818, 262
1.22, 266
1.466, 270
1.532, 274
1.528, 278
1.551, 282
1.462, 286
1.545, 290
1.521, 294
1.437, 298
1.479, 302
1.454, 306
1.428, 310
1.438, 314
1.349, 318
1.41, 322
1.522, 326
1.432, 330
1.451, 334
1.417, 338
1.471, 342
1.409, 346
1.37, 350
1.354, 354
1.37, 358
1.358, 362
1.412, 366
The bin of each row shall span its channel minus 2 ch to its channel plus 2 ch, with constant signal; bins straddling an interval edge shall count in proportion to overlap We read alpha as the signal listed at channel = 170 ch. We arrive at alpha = 1.549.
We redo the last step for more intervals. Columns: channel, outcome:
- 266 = 1.22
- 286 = 1.462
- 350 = 1.37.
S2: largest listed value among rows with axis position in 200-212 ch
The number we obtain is 1.495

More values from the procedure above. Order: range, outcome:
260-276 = 1.532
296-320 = 1.479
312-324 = 1.438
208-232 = 1.441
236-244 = 1.412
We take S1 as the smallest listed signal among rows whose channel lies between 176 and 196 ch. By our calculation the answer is 1.537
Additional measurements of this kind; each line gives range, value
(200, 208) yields 1.486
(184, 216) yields 1.406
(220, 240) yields 1.323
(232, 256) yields 1.39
